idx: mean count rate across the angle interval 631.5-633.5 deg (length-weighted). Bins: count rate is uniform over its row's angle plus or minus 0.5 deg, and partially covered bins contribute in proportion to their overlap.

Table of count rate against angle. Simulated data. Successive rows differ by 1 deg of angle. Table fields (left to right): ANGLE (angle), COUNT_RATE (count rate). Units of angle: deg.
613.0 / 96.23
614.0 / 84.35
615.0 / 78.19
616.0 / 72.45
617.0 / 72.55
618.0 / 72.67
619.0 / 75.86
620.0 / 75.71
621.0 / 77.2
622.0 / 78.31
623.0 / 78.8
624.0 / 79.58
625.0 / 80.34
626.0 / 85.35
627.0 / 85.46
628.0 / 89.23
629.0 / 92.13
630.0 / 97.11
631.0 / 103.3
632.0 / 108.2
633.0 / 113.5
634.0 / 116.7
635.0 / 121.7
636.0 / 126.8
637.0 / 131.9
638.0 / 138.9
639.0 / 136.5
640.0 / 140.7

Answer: 111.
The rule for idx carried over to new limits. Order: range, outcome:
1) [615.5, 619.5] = 73.4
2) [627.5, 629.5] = 90.7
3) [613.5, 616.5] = 78.3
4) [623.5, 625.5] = 80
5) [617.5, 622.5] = 76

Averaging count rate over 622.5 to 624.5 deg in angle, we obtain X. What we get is 79.2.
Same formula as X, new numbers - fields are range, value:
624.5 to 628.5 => 85.1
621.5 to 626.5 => 80.5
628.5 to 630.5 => 94.6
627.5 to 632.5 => 98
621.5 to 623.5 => 78.6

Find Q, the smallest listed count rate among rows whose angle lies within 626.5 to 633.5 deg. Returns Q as 85.46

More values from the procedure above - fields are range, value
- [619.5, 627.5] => 75.71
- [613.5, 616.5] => 72.45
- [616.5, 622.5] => 72.55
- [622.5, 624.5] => 78.8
